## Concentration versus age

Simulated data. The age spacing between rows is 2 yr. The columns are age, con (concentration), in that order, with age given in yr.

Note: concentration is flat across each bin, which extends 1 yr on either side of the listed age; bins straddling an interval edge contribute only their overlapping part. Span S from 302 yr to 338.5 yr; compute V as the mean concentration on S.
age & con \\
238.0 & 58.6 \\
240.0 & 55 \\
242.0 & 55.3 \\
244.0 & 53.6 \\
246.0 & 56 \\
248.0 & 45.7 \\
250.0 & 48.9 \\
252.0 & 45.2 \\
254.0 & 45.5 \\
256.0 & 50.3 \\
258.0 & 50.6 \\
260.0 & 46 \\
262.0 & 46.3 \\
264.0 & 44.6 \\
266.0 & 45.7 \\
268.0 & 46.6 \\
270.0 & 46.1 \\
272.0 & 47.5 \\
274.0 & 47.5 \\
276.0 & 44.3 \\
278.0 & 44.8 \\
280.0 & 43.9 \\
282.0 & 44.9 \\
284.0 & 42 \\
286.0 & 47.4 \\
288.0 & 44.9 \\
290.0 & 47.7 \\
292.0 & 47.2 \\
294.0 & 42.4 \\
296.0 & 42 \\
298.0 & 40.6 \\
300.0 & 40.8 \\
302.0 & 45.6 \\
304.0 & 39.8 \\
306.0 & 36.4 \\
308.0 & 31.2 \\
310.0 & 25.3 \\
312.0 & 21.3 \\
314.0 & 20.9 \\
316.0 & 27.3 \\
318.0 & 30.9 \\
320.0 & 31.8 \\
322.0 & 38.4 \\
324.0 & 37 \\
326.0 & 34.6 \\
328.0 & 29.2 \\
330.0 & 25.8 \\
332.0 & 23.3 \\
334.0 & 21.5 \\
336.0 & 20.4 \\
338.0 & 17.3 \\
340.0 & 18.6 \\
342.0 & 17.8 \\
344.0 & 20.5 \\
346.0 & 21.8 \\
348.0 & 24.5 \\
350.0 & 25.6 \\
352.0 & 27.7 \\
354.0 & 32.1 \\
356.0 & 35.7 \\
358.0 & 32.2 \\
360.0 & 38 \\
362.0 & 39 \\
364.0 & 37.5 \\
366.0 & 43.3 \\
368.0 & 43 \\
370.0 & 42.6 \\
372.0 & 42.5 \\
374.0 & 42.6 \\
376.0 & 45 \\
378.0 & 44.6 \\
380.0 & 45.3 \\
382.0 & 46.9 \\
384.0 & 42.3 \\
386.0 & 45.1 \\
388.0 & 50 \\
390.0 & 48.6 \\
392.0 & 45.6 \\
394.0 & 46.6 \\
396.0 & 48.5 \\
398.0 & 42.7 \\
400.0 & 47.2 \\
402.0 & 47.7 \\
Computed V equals 29.1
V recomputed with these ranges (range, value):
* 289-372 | 32.3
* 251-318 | 41.7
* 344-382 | 36.7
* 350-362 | 33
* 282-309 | 42.3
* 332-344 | 19.6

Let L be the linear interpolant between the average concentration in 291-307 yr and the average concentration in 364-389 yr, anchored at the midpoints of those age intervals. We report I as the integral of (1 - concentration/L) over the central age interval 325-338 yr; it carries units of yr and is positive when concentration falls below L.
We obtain 5.4 yr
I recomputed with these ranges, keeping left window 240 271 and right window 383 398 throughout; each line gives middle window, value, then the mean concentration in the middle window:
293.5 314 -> 5.2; 35.6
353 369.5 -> 3.2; 37.8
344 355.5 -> 5.1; 26.2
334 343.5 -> 5.7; 18.9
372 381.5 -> 0.5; 44.3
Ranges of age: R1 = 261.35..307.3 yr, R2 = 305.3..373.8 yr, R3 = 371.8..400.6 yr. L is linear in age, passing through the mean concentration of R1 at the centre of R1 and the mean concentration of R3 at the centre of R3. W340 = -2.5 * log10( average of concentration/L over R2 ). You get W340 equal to 0.44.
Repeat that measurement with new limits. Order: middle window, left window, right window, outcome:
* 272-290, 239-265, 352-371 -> 0.03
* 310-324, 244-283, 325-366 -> 0.18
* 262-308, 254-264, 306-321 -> -0.17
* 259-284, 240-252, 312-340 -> -0.05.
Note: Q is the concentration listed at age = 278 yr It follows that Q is 44.8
